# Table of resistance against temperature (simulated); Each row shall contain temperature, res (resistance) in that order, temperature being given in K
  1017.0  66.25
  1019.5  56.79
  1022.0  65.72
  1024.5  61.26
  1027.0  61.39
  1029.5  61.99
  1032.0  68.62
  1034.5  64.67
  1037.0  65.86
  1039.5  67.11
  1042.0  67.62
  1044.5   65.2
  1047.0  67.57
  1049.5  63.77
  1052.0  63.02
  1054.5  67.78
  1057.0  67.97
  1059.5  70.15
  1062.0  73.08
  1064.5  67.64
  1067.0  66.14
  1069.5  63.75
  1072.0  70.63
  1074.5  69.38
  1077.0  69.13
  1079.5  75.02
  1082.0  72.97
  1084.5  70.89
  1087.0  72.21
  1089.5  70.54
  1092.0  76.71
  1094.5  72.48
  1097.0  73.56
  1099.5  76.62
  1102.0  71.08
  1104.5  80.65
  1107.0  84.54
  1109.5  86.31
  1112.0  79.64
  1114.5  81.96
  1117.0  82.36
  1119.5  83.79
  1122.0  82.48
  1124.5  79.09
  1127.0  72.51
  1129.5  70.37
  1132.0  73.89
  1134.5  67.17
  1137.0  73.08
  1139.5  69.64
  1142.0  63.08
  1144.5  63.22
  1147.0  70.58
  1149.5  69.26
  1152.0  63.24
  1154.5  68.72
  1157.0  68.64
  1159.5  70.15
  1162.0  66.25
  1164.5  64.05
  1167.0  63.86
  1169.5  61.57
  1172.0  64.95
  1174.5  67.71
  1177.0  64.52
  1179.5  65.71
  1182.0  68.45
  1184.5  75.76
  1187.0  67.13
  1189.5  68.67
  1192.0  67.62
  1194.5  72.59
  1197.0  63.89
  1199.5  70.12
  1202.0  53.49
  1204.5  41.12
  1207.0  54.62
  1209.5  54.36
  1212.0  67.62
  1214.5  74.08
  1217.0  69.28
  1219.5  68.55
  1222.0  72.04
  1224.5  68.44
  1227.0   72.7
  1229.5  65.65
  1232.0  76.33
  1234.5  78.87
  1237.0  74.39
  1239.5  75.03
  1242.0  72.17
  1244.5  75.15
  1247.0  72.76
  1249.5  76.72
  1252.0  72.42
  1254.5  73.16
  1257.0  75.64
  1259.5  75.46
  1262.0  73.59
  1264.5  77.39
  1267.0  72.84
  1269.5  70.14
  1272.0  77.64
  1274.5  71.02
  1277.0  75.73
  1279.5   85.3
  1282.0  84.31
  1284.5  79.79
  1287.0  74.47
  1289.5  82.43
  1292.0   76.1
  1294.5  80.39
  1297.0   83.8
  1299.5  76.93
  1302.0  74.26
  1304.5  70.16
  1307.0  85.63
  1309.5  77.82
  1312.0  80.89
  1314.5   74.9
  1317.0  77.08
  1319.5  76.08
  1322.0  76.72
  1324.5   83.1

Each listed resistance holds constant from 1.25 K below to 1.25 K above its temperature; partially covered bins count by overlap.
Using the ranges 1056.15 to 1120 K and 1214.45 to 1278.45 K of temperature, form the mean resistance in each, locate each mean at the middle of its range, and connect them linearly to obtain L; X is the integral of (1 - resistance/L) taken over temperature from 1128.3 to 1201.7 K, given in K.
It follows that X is 6.2 K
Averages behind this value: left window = 74.1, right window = 73.4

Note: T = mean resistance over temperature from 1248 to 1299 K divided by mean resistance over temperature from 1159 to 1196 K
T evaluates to 1.14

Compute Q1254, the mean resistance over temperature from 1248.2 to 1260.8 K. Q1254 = 74.7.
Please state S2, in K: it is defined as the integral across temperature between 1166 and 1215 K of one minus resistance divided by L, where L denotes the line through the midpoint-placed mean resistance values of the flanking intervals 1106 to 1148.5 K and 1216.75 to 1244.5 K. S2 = 6.2 K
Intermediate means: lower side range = 75.4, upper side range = 72.4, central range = 64.2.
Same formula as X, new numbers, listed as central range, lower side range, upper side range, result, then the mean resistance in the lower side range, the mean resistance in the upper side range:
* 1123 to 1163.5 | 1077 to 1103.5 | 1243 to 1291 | 2.5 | 73.1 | 76.1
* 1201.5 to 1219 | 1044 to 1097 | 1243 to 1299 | 3.4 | 69.5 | 76.6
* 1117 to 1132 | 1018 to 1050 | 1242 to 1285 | -1.9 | 64.5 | 75.7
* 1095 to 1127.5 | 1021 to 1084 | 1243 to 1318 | -4.6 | 67.1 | 76.8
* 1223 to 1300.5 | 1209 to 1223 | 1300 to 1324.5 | -3.3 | 68.3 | 77.4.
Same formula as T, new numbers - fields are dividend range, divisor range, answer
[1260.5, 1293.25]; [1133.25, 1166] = 1.14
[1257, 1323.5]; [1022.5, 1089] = 1.15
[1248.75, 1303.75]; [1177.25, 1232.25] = 1.16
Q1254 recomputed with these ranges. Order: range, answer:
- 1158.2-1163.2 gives 68.2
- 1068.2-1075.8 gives 67.9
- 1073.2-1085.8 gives 71.5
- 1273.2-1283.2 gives 79.1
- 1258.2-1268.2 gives 74.8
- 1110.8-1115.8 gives 80.8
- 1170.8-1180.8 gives 65.7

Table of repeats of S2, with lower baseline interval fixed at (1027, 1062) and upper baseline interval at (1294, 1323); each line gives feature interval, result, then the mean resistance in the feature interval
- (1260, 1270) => 0.3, 73.9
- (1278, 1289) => -0.6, 80.9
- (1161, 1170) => 0.9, 64.1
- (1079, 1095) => -1.1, 72.9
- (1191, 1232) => 4.7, 65.1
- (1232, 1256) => 0.1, 74.6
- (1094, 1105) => -0.9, 74.6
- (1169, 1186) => 1.2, 67.2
